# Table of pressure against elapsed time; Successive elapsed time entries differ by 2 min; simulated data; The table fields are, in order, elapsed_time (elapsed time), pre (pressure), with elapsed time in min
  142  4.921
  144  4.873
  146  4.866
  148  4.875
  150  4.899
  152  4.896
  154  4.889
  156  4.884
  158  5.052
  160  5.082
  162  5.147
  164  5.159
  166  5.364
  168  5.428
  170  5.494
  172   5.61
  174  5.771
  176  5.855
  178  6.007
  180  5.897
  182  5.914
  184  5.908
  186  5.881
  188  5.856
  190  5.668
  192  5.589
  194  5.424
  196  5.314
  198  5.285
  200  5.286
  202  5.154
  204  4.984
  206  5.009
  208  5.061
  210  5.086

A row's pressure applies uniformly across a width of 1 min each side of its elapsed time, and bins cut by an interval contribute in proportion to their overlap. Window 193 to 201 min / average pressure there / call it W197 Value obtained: 5.33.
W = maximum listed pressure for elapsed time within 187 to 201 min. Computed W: 5.856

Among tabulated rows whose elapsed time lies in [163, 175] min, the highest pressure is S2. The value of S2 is 5.771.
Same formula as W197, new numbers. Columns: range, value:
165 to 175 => 5.53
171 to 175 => 5.69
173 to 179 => 5.88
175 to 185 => 5.92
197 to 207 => 5.14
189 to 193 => 5.63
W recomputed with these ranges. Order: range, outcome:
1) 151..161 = 5.082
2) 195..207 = 5.314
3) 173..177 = 5.855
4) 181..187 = 5.914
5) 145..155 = 4.899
